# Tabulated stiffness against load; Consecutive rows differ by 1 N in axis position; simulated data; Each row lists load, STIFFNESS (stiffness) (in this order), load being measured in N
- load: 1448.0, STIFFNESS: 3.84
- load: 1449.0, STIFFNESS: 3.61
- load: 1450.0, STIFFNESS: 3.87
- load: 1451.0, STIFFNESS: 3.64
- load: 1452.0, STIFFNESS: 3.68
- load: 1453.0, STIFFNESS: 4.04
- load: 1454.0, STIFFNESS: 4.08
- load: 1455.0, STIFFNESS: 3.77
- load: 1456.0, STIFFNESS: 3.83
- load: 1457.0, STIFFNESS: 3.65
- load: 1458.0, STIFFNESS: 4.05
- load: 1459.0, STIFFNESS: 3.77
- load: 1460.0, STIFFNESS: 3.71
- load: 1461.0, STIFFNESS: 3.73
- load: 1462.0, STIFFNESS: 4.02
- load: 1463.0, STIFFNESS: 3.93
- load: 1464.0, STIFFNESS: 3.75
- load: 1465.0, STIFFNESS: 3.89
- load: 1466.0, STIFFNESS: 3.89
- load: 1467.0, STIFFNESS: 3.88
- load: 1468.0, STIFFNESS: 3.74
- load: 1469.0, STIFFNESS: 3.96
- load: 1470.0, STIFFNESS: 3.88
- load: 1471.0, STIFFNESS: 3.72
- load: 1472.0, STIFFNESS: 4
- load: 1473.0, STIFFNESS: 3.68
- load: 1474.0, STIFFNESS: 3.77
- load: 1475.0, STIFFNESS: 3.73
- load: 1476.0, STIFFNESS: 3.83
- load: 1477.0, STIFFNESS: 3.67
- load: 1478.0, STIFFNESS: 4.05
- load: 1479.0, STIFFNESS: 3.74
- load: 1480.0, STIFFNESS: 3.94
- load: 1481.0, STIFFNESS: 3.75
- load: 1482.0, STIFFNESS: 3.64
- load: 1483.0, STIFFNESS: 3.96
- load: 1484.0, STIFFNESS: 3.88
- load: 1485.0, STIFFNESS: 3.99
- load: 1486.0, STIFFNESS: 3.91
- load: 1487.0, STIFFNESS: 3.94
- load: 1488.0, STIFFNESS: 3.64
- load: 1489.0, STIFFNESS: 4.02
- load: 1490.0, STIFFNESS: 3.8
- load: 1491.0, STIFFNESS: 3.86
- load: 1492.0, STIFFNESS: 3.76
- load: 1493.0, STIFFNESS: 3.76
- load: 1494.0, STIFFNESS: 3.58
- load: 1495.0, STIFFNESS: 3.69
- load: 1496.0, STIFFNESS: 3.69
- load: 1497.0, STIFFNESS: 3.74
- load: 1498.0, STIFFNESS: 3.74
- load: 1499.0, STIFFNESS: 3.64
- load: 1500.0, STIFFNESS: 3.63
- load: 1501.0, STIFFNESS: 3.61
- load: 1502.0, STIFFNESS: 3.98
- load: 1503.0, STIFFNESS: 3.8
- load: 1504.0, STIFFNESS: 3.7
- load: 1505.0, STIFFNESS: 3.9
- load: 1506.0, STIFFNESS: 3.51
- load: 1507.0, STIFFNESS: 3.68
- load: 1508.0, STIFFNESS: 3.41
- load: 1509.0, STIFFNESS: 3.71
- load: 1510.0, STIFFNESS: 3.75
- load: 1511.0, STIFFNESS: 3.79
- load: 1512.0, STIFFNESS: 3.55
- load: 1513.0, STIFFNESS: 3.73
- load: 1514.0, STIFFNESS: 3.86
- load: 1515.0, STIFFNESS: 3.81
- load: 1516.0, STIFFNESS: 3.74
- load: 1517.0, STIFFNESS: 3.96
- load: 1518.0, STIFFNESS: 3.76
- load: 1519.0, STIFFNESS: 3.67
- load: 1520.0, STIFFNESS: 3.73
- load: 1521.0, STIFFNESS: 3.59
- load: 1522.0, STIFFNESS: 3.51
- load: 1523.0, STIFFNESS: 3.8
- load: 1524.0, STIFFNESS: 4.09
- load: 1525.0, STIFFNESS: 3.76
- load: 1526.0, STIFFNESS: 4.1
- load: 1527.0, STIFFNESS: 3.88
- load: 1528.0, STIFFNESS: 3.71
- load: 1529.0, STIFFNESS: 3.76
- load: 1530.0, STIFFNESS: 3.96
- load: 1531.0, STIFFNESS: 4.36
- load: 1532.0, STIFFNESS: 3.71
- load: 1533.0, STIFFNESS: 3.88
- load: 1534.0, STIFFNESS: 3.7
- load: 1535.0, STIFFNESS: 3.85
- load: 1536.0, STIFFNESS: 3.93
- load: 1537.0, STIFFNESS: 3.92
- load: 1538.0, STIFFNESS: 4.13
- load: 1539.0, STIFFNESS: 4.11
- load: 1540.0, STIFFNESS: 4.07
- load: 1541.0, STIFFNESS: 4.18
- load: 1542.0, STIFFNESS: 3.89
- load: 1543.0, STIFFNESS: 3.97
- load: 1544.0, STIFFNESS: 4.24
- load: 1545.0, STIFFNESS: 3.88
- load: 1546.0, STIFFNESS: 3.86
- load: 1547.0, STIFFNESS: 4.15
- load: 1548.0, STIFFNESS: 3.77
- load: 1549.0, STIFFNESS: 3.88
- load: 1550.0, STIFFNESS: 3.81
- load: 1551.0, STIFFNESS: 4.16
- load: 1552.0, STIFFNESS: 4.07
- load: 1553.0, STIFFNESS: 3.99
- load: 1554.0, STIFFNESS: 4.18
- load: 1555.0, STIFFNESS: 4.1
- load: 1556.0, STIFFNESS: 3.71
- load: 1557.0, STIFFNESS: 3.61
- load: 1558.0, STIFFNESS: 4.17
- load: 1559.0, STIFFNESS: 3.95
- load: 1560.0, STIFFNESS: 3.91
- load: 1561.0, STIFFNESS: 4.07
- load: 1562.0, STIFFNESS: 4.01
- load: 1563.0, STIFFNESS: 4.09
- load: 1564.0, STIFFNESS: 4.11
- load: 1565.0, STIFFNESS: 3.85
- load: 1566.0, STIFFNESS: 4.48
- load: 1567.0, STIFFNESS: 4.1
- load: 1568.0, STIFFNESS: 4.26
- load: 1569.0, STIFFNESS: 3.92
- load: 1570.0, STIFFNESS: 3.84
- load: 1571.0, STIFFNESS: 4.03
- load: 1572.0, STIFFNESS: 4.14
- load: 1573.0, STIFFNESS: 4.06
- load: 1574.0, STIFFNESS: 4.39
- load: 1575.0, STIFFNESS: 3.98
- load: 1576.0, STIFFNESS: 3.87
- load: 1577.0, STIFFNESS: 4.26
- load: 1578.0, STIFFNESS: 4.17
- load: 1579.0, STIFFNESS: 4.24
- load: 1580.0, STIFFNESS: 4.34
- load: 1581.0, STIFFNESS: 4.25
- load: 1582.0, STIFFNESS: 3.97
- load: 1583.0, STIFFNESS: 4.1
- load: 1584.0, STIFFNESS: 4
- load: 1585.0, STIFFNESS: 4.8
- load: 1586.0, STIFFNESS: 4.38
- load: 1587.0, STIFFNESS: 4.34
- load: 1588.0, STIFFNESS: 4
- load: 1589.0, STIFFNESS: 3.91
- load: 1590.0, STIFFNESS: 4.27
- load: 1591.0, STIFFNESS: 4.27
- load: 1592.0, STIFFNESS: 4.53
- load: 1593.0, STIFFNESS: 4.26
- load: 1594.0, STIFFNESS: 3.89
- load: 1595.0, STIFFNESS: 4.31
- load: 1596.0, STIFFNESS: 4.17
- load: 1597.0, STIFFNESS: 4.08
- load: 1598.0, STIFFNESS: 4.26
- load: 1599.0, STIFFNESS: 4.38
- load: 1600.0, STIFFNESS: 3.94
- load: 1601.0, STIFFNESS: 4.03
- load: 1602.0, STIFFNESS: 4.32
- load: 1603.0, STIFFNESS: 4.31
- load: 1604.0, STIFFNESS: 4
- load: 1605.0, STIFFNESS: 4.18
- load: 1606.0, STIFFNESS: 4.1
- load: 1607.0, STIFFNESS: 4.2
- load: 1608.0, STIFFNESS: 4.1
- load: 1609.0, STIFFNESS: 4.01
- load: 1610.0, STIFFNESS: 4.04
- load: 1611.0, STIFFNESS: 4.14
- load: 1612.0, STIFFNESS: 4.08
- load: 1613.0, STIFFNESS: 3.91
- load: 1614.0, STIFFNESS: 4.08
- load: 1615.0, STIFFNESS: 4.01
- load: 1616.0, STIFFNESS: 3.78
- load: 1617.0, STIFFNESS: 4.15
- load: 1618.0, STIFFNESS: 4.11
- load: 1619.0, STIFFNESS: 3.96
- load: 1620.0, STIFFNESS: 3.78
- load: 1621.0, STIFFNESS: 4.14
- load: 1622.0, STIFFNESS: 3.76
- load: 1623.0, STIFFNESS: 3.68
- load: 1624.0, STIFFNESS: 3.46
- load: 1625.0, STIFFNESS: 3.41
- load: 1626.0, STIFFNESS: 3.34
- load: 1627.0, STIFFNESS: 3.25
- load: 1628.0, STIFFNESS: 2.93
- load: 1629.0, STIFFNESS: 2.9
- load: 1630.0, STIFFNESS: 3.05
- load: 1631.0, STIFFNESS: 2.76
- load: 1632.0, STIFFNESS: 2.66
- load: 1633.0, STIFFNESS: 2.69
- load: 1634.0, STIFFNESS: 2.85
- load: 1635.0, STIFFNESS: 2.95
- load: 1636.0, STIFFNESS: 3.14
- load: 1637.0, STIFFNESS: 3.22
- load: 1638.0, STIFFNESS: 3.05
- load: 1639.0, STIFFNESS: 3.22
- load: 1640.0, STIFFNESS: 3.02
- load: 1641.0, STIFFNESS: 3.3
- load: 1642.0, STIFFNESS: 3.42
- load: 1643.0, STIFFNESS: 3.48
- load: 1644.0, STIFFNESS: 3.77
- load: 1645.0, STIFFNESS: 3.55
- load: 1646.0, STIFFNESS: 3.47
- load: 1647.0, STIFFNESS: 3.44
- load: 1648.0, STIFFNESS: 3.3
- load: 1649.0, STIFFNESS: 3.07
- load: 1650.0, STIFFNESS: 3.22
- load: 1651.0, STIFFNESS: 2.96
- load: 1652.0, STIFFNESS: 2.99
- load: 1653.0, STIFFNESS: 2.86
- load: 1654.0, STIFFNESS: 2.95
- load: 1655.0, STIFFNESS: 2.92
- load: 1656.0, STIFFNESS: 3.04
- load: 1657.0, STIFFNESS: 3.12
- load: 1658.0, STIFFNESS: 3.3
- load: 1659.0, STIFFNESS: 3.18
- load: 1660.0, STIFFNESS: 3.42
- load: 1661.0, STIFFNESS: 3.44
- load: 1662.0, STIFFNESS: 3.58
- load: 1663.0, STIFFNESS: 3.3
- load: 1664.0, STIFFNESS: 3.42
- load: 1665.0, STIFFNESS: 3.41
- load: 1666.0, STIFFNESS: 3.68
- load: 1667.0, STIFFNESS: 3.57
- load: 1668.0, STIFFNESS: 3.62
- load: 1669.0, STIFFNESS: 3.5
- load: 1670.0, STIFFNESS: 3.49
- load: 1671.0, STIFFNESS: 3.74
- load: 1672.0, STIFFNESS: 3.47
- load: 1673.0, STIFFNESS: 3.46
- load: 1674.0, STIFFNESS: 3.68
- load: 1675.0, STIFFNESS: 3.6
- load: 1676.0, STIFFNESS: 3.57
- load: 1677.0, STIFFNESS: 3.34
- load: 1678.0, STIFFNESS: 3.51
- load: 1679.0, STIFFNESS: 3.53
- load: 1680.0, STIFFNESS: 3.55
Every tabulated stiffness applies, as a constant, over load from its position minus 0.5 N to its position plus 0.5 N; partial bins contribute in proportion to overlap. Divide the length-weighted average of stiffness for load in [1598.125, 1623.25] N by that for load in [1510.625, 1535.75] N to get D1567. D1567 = 1.06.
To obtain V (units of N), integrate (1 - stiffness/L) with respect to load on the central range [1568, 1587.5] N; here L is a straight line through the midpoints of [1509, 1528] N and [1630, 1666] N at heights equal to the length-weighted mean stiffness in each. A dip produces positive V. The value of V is -3.6 N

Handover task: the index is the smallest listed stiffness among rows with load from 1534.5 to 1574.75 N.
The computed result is 3.61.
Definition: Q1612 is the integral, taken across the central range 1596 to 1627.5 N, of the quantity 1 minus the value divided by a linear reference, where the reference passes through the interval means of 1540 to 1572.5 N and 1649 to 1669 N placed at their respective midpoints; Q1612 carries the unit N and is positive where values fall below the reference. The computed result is -3.1 N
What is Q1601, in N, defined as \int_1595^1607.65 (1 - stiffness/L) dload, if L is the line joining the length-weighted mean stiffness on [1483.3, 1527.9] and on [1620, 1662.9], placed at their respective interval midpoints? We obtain -2.9 N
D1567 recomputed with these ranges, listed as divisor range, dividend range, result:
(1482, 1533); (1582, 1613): 1.10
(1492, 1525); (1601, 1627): 1.06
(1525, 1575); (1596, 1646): 0.91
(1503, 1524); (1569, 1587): 1.12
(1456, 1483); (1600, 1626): 1.04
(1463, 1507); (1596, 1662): 0.93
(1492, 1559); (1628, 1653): 0.82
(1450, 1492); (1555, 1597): 1.07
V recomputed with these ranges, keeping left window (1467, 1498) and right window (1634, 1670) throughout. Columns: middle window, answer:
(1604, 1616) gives -2.3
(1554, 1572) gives -2.3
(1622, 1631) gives 0.3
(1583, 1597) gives -3.0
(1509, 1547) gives -2.1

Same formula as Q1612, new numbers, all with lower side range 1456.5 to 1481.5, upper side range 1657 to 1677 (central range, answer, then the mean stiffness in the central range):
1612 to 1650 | 1.4 N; 3.41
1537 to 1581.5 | -4.6 N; 4.05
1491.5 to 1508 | 0.3 N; 3.7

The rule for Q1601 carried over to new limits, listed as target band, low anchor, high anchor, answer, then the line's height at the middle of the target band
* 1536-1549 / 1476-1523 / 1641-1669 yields -1.3 N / 3.64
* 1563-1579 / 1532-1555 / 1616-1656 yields -1.4 N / 3.77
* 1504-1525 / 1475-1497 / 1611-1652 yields 0.0 N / 3.73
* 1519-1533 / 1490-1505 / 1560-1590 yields 0.2 N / 3.88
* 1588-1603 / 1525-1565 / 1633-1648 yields -2.5 N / 3.59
